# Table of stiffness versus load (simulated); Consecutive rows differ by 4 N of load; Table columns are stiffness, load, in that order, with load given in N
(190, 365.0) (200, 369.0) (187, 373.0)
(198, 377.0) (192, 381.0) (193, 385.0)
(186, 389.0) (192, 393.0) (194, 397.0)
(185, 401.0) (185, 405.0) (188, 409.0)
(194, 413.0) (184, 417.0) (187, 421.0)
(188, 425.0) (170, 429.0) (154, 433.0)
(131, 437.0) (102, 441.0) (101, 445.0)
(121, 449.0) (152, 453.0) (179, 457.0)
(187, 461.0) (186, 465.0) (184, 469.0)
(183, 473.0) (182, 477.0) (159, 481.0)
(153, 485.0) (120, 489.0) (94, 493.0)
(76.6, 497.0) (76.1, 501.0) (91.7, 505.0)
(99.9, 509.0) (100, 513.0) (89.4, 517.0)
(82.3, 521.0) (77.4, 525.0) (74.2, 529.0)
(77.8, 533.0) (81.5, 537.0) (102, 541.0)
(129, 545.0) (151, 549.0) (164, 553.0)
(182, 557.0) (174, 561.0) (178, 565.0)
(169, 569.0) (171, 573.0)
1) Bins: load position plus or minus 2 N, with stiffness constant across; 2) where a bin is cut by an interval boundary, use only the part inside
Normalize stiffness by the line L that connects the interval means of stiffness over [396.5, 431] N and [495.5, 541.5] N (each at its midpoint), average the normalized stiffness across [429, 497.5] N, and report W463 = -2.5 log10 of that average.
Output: -0.08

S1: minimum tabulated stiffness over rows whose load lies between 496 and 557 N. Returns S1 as 74.2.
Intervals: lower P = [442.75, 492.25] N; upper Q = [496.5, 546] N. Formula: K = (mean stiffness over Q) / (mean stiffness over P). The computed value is 0.56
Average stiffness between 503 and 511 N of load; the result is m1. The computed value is 95.8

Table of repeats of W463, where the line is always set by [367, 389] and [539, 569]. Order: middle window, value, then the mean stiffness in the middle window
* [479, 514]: 0.48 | 108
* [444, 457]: 0.30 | 135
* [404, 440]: 0.06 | 173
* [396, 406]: 0.00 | 188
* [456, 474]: -0.06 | 184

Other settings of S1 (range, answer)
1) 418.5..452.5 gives 101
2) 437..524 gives 76.1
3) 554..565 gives 174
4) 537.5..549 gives 102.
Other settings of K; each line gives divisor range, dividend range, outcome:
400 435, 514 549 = 0.51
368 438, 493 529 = 0.47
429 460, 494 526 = 0.63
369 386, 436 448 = 0.57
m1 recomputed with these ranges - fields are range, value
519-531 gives 78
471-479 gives 182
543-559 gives 156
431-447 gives 122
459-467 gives 186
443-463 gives 148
